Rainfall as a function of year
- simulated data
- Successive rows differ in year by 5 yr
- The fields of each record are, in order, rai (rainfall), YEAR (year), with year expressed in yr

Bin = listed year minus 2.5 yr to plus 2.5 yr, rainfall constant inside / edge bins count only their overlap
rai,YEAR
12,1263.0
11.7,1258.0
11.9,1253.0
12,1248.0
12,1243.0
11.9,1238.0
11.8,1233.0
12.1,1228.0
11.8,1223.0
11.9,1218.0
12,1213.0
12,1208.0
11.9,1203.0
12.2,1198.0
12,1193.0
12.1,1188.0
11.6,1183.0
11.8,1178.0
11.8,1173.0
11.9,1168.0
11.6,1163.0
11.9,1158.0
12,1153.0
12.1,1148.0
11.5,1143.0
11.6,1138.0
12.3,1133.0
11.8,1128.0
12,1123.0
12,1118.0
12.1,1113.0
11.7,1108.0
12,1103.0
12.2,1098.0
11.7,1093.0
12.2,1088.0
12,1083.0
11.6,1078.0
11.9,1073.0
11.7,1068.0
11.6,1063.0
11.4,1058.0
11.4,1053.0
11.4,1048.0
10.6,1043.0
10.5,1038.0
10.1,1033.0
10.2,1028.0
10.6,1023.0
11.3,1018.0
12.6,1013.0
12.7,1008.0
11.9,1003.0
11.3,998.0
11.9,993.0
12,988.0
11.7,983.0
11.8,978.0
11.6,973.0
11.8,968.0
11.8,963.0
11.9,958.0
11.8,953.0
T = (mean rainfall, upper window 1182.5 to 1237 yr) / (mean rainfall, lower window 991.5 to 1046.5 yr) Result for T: 1.06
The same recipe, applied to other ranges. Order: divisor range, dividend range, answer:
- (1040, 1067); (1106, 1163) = 1.05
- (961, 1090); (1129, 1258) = 1.03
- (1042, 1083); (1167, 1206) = 1.03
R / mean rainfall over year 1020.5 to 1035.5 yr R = 10.3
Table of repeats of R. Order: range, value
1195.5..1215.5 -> 12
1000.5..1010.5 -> 12.3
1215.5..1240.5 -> 11.9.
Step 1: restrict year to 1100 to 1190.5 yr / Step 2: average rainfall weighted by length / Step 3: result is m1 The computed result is 11.9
